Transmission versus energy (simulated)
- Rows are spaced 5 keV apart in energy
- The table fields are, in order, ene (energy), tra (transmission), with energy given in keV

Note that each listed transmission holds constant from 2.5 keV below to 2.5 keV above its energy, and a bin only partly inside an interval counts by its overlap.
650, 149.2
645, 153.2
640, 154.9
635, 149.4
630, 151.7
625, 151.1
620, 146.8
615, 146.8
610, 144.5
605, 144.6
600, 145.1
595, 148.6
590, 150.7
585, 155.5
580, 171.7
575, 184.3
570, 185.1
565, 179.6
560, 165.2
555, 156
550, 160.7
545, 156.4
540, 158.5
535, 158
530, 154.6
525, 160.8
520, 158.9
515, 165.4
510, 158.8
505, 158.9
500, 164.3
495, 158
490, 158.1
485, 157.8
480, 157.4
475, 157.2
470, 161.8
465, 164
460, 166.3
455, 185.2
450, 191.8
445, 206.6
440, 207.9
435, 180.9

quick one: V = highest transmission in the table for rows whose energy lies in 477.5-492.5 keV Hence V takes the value 158.1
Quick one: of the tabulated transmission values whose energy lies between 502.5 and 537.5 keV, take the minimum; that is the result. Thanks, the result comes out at 154.6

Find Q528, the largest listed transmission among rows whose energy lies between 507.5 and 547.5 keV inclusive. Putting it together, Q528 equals 165.4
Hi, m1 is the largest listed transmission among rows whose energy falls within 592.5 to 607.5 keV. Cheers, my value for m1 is 148.6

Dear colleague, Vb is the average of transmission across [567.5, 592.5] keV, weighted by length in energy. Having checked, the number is 169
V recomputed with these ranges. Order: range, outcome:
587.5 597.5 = 150.7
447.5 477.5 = 191.8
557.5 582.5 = 185.1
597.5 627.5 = 151.1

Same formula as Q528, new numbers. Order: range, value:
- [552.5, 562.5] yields 165.2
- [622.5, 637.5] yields 151.7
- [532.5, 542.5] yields 158.5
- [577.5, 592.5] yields 171.7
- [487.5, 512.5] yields 164.3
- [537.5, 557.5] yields 160.7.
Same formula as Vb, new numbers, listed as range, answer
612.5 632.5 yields 149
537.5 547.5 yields 157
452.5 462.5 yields 176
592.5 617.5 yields 146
